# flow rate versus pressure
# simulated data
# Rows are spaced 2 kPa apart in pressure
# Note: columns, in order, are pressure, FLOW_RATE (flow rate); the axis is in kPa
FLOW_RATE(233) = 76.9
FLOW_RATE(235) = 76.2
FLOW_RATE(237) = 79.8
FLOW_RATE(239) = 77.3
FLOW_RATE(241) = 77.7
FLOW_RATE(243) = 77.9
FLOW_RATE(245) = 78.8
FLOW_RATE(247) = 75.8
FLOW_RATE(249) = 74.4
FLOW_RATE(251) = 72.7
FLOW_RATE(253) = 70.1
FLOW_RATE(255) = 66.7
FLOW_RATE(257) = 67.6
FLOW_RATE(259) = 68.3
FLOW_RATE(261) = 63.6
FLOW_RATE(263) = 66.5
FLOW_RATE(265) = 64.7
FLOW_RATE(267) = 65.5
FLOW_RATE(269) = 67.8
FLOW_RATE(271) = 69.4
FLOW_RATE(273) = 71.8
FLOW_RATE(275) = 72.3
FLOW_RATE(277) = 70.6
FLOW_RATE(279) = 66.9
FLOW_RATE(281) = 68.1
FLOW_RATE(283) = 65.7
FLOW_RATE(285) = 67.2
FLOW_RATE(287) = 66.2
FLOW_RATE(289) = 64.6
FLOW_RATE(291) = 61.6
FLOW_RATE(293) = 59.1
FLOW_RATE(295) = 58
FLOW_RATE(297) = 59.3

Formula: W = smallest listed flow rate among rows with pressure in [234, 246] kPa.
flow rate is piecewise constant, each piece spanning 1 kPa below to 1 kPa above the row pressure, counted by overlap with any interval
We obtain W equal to 76.2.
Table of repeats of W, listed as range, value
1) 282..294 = 59.1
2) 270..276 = 69.4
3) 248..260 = 66.7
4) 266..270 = 65.5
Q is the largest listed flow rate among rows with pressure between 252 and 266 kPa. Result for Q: 70.1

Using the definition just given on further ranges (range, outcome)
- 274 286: 72.3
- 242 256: 78.8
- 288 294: 64.6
